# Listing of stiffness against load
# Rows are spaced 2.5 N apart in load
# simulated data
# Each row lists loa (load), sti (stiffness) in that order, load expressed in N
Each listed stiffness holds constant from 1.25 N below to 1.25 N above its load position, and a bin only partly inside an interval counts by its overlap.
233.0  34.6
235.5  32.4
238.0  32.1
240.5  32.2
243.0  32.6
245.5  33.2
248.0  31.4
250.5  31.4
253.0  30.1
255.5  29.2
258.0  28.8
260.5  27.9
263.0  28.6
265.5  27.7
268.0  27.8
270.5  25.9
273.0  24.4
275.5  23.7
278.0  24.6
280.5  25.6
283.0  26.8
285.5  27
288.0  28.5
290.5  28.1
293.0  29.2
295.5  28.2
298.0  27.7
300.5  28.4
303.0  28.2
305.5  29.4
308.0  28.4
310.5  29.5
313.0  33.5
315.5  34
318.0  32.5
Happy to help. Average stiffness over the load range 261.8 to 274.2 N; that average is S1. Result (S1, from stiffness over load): 26.9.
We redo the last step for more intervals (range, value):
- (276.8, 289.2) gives 26.5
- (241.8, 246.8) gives 32.9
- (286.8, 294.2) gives 28.6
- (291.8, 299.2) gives 28.4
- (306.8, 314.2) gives 30.5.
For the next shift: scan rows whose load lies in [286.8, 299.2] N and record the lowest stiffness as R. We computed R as 27.7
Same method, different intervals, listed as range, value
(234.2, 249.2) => 31.4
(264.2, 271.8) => 25.9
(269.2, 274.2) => 24.4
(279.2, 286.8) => 25.6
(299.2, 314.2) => 28.2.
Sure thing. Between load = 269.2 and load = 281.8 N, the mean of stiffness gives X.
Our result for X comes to 24.9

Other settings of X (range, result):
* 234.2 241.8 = 32.3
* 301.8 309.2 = 28.7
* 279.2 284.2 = 26.2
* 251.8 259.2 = 29.4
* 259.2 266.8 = 28.1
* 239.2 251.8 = 32.2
